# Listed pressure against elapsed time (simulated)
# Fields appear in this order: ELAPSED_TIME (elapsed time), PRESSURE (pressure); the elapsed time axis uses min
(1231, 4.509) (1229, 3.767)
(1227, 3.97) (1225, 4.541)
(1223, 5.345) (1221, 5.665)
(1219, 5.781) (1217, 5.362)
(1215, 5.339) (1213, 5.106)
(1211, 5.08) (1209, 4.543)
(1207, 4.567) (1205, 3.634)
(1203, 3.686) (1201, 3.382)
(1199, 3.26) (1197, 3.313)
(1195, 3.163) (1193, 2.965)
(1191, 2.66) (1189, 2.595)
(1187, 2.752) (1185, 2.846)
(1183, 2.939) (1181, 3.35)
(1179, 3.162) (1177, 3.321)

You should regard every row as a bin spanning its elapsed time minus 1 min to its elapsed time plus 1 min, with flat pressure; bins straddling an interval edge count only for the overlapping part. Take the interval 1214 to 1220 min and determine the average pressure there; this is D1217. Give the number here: 5.49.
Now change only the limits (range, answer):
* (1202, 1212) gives 4.3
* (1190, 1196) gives 2.93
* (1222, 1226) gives 4.94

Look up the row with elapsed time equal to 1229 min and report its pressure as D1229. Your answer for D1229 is 3.767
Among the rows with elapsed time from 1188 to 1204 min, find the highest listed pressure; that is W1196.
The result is 3.686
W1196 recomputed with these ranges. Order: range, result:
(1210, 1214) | 5.106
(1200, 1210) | 4.567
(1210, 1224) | 5.781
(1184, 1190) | 2.846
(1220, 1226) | 5.665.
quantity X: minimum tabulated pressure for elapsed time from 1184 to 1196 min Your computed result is 2.595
